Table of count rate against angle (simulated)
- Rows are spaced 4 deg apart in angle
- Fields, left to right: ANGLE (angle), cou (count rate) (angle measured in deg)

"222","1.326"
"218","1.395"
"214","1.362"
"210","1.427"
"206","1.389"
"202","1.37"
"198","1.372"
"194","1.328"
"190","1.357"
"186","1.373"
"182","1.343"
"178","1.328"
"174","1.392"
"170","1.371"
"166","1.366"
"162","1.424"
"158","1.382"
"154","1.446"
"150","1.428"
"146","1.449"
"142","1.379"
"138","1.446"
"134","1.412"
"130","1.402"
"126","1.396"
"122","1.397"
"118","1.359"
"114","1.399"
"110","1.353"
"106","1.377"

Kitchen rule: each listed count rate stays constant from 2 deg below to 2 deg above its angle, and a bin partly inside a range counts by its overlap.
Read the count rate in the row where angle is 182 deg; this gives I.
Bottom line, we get 1.343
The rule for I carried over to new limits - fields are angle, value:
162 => 1.424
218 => 1.395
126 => 1.396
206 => 1.389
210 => 1.427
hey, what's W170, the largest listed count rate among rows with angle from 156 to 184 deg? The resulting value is 1.424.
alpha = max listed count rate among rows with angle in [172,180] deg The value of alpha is 1.392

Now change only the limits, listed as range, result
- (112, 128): 1.399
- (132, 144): 1.446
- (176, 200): 1.373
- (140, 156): 1.449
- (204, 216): 1.427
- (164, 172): 1.371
